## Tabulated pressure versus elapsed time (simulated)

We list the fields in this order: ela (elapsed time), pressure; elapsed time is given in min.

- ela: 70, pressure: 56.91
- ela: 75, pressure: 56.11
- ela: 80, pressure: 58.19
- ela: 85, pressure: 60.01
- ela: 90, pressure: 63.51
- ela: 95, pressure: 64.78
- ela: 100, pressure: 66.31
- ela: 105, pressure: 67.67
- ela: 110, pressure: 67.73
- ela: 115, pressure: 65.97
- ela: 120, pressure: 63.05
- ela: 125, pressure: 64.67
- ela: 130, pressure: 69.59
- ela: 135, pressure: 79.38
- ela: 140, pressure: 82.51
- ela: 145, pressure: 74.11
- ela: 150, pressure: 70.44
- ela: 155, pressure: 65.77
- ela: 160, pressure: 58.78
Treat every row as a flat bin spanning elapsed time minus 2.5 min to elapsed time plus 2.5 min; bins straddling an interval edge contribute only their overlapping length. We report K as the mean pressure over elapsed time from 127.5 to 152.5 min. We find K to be 75.2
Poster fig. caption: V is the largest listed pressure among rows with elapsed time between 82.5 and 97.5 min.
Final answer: 64.78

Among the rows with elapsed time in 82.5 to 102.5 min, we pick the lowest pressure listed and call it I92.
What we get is 60.01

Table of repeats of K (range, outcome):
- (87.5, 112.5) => 66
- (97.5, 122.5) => 66.1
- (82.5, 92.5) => 61.8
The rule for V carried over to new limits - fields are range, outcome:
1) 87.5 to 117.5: 67.73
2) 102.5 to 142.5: 82.51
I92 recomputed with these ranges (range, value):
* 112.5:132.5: 63.05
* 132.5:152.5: 70.44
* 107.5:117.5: 65.97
